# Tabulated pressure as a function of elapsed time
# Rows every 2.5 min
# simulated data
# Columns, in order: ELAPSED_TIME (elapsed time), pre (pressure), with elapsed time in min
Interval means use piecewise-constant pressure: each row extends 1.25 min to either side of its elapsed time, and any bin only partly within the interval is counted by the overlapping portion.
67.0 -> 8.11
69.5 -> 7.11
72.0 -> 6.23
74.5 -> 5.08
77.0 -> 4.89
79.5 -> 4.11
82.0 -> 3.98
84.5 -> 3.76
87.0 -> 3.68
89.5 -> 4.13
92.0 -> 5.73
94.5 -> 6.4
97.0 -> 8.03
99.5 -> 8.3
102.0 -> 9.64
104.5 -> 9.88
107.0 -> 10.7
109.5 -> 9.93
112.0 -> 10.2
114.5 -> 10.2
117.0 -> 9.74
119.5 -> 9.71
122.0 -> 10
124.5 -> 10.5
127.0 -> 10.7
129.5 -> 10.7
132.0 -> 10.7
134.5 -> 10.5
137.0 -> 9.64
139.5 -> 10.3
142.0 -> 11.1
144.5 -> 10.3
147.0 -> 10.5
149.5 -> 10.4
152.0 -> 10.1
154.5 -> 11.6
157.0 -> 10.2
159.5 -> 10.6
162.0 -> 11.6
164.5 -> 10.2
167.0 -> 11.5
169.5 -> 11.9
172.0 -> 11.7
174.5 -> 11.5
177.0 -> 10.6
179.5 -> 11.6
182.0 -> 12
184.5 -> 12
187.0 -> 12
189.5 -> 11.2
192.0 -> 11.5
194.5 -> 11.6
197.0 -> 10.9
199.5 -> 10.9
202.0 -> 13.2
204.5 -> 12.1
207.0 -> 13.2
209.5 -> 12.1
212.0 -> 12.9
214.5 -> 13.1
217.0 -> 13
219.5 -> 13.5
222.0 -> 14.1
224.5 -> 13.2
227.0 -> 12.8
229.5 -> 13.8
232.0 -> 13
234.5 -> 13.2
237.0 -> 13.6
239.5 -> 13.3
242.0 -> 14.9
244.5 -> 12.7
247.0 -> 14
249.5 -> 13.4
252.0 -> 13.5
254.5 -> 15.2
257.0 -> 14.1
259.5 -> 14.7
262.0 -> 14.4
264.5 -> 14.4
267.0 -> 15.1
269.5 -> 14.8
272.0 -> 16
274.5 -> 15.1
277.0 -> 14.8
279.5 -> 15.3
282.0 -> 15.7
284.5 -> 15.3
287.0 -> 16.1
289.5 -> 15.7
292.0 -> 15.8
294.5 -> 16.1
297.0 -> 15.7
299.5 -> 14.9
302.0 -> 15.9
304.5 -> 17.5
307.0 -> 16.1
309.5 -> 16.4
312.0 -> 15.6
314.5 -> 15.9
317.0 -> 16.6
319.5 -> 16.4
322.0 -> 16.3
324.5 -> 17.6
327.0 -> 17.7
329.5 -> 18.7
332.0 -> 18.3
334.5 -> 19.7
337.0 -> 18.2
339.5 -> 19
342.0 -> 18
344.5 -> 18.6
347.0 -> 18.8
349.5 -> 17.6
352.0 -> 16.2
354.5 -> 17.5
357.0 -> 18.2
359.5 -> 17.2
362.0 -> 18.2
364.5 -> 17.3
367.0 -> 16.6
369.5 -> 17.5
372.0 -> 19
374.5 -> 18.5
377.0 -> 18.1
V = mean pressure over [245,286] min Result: 14.7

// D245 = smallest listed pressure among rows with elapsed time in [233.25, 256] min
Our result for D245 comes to 12.7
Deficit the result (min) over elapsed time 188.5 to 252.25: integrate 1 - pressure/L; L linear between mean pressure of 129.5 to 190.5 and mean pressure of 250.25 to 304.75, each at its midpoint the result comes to 1.4 min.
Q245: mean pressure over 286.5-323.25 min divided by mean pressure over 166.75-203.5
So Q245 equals 1.38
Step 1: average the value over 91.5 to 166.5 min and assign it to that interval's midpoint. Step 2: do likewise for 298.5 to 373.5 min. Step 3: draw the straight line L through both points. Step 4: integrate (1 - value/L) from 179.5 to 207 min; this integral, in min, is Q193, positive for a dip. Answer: 1.1 min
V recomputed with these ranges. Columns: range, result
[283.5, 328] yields 16.2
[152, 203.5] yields 11.4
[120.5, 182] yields 10.8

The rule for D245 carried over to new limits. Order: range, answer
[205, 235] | 12.1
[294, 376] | 14.9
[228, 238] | 13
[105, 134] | 9.71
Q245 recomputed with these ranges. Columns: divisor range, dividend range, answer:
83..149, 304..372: 1.94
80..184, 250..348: 1.69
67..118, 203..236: 1.84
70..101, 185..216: 2.22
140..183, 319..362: 1.63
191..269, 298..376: 1.31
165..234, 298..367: 1.42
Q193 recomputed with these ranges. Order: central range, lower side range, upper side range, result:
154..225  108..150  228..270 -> 1.5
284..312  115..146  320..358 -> 0.9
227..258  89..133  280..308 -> 0.7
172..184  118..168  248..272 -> 0.2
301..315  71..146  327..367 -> 0.2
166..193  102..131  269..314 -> 1.3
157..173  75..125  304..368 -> -1.3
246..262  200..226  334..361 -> 0.4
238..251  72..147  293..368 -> 0.1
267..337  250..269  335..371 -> -1.4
